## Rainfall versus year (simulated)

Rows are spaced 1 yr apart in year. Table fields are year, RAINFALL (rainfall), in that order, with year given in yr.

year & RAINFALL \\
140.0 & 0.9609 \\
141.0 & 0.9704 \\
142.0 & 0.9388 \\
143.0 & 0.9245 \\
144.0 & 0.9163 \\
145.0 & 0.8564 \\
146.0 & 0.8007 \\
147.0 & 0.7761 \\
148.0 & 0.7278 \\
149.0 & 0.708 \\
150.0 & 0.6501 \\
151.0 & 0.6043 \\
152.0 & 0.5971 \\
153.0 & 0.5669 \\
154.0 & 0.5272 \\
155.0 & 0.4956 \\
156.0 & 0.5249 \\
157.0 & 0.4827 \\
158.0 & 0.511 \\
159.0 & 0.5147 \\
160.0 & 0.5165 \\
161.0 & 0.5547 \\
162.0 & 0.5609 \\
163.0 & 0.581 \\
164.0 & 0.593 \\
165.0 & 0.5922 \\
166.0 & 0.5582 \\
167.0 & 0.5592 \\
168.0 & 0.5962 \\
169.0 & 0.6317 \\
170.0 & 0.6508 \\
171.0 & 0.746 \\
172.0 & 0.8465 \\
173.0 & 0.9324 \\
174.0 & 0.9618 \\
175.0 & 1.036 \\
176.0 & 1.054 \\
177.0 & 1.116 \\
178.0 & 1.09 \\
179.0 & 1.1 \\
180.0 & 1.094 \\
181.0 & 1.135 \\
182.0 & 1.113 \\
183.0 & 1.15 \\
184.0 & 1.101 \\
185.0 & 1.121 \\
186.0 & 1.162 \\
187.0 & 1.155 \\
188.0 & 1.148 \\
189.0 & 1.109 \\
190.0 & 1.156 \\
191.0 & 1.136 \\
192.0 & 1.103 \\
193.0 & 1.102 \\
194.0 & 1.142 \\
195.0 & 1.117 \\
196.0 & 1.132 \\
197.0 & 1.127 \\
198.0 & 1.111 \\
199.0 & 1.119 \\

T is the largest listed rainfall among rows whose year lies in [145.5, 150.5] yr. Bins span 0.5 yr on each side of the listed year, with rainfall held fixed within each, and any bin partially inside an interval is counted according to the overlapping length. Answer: 0.8007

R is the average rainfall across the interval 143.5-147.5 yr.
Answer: 0.837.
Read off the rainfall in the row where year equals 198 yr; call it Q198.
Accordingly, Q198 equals 1.111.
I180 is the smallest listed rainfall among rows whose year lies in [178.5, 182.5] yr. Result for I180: 1.094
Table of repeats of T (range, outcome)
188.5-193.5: 1.156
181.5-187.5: 1.162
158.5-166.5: 0.593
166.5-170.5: 0.6508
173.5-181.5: 1.135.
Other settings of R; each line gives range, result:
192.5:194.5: 1.12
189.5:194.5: 1.13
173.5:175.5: 0.999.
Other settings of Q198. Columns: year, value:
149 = 0.708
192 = 1.103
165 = 0.5922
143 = 0.9245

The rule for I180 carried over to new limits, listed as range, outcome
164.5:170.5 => 0.5582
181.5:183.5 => 1.113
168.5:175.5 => 0.6317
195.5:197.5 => 1.127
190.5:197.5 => 1.102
